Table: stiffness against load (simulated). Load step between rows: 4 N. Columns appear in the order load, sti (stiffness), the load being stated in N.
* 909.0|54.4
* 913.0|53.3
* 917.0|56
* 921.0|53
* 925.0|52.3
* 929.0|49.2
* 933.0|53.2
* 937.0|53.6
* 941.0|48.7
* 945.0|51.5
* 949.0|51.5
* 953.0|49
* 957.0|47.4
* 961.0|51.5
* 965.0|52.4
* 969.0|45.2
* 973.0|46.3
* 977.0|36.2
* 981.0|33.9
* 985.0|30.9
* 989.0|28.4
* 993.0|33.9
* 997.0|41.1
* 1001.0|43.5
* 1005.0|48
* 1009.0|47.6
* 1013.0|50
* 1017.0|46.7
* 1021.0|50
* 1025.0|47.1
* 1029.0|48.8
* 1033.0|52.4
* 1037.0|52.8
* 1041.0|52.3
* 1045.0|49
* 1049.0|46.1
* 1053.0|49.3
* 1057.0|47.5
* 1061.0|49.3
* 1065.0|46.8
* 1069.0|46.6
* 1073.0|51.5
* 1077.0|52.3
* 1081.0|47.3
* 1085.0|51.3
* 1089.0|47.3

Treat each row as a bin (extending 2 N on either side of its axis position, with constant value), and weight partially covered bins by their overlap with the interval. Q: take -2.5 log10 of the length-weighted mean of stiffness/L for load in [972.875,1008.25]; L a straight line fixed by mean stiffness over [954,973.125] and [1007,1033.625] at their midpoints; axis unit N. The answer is 0.273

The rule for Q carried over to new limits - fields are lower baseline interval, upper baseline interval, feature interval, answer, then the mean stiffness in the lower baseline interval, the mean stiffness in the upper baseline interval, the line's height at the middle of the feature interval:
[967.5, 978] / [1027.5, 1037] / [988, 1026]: 0.09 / 43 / 51.2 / 47.7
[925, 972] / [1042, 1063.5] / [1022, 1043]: -0.04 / 50.3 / 48.4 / 48.8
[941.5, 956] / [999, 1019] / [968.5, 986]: 0.26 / 50.2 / 47.2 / 48.8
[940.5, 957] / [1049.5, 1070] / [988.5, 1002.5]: 0.30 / 50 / 47.8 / 49.1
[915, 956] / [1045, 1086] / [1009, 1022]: 0.03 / 51.7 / 48.7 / 49.9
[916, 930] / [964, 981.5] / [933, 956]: -0.05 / 52.6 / 43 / 48.5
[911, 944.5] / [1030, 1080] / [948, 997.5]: 0.22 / 52.4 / 49.6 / 51.4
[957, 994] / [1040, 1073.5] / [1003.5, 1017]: -0.10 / 40.4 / 48.5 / 43.9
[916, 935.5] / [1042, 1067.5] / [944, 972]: 0.04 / 52.6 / 48.1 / 51.5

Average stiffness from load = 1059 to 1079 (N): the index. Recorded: 49.3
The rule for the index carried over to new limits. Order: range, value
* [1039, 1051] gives 49.1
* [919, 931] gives 51.5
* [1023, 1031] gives 48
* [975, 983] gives 35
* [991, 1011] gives 42.8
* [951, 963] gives 49.3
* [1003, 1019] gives 48.1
